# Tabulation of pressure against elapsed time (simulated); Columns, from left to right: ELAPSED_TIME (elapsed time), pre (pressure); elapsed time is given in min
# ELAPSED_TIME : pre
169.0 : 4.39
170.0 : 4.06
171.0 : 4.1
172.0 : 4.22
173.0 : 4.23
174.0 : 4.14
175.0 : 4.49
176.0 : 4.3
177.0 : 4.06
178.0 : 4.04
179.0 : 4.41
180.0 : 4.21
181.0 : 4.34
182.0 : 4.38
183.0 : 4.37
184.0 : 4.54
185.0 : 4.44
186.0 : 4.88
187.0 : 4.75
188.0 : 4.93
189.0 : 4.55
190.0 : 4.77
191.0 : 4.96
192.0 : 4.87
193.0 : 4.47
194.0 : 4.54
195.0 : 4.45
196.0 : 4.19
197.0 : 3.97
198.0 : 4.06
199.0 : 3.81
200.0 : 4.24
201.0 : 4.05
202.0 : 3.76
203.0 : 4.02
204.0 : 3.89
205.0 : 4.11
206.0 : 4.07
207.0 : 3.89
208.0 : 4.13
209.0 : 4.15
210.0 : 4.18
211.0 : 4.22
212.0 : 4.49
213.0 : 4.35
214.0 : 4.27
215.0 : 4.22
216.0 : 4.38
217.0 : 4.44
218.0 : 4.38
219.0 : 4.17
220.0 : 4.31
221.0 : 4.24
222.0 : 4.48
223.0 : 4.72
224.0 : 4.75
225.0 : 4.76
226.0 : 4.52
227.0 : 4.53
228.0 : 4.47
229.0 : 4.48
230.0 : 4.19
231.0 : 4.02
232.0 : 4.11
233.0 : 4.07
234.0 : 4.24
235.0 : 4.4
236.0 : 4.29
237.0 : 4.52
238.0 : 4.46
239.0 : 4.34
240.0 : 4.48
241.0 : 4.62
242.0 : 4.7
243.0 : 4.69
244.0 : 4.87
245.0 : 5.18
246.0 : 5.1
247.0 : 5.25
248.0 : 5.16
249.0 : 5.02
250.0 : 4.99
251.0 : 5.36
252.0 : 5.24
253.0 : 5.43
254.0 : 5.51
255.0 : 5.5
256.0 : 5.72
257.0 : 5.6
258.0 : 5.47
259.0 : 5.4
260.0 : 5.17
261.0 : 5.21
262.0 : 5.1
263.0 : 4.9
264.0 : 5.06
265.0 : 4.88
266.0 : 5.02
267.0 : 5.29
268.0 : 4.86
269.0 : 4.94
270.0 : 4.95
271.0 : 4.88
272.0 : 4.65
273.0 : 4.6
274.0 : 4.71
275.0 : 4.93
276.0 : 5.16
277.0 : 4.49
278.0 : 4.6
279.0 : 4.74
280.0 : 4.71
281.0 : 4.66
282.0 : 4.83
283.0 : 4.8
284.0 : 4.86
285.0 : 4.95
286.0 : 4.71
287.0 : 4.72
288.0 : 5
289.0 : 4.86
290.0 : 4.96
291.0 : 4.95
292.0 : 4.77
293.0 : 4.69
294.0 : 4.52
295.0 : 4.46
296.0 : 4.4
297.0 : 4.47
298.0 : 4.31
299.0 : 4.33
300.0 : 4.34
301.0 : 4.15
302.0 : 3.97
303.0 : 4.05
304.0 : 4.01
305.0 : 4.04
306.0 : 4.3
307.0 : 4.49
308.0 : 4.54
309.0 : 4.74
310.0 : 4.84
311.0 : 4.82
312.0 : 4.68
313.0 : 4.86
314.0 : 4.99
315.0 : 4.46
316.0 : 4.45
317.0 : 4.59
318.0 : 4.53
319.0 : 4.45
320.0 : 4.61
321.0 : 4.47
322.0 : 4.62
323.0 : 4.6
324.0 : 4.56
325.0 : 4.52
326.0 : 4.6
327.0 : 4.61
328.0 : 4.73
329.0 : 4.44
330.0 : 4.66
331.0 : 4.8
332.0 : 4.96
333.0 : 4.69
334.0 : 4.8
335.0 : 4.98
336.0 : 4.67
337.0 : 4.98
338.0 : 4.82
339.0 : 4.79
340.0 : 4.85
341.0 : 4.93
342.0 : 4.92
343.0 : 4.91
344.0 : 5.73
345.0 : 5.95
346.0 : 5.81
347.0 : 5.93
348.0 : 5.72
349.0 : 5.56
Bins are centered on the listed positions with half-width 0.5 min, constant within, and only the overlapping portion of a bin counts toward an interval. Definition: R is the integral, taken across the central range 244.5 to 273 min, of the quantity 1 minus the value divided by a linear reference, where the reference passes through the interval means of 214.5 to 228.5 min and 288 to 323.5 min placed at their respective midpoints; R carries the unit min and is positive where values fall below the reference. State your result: -4.3 min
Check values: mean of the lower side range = 4.46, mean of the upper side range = 4.53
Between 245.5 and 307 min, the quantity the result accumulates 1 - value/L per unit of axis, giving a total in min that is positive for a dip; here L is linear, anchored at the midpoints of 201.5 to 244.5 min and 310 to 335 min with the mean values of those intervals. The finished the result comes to -4.7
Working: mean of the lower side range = 4.33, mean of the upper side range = 4.66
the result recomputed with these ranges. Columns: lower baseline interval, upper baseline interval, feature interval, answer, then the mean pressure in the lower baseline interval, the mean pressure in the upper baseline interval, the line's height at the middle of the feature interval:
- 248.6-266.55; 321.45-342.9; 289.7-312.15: 2.2 min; 5.26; 4.74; 4.96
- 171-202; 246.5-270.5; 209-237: 2.6 min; 4.37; 5.21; 4.8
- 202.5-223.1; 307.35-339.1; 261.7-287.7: -2.1 min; 4.23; 4.68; 4.48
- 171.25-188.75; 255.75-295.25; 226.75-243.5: 1.1 min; 4.39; 4.92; 4.7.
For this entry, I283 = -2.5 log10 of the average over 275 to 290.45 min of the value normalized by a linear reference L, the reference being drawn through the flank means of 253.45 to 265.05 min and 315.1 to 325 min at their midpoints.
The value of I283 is 0.05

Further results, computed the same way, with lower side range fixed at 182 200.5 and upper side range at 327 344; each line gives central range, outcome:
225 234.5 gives 0.06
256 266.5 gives -0.12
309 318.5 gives 0.02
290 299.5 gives 0.04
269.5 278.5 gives -0.02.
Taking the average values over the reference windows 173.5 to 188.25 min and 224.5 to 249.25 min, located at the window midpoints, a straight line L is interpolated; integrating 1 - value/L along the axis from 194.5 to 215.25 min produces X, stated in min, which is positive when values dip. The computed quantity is 1.7 min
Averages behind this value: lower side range 4.41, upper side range 4.57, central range 4.12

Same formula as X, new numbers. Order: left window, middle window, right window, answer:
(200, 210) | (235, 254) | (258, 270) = -0.5 min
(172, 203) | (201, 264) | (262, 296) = -0.4 min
